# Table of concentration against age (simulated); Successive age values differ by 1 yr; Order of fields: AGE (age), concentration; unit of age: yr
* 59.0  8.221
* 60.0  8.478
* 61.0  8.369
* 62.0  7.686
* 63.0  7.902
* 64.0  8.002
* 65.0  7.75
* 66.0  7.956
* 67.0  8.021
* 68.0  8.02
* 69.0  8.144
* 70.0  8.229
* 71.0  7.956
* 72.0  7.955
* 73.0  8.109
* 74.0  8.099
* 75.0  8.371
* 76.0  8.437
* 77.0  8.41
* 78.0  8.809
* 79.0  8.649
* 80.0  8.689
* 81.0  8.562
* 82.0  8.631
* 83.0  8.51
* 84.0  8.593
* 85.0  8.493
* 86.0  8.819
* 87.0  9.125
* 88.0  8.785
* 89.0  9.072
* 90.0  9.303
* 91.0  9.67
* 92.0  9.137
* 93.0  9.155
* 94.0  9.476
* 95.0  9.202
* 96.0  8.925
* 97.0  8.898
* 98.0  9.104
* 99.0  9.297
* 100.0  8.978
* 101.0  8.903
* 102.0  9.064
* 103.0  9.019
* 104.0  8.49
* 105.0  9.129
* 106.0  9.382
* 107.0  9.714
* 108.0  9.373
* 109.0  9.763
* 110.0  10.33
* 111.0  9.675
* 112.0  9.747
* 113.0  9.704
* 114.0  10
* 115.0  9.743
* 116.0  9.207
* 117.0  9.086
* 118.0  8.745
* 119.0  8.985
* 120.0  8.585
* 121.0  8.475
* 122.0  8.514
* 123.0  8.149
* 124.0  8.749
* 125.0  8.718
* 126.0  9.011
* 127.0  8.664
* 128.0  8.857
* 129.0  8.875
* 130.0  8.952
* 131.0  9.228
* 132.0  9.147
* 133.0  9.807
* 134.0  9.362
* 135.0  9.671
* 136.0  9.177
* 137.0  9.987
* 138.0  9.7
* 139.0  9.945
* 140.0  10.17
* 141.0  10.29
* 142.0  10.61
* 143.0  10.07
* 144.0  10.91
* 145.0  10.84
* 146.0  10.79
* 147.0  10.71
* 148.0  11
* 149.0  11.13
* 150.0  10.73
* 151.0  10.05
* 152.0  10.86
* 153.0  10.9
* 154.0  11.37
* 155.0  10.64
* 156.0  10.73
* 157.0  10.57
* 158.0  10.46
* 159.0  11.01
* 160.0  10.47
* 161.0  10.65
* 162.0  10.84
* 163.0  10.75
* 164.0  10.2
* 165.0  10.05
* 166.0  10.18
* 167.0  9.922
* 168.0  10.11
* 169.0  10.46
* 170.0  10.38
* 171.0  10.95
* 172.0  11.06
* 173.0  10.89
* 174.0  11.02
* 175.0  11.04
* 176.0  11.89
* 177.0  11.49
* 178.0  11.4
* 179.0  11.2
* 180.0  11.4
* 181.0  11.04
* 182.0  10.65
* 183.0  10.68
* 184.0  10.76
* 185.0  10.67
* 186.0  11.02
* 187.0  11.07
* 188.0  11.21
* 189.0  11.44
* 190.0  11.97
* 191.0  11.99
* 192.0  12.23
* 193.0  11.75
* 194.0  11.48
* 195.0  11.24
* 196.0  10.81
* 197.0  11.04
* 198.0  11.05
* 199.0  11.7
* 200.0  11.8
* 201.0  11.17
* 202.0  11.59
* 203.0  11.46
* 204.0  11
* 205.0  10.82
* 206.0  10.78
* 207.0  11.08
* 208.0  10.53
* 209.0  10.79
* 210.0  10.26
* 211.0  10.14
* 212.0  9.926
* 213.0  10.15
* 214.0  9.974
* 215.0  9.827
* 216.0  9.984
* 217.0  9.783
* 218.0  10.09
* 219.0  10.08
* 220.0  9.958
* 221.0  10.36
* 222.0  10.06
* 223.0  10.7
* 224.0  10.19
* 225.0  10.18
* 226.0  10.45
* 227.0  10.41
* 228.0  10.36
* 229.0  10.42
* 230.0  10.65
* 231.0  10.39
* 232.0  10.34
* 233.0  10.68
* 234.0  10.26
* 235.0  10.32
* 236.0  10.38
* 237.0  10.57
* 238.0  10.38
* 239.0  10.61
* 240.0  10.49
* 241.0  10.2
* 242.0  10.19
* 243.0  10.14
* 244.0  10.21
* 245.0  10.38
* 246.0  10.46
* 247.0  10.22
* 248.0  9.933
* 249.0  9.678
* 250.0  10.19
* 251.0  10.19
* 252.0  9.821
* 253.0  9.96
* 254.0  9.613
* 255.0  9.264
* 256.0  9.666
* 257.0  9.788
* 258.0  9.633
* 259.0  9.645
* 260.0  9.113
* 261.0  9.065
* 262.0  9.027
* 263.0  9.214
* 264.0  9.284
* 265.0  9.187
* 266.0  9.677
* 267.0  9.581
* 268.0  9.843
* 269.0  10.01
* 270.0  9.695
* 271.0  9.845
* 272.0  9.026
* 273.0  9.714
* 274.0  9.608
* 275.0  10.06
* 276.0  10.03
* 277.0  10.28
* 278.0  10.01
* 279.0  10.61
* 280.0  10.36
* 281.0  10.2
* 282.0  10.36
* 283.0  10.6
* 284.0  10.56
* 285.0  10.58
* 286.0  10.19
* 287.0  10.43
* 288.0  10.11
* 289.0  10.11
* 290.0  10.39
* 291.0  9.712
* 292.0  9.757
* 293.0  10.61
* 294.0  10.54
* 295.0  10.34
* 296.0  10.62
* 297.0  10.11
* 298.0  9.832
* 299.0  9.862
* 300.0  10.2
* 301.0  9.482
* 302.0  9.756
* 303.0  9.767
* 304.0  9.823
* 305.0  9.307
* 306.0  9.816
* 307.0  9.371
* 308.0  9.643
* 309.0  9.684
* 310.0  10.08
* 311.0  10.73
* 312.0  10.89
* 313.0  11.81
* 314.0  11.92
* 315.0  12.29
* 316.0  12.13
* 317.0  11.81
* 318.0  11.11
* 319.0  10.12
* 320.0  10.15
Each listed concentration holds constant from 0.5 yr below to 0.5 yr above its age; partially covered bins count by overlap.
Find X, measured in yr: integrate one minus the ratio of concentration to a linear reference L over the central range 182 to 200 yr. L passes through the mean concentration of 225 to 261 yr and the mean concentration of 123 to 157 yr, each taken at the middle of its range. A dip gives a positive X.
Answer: -2.2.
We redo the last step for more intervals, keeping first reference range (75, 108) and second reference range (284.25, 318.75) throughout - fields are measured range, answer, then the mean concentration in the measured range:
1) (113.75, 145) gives -0.5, 9.35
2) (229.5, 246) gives -0.7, 10.4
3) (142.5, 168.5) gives -3.4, 10.6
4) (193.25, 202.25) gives -1.5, 11.3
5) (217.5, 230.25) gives -0.6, 10.3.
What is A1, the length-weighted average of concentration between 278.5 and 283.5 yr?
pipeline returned 10.4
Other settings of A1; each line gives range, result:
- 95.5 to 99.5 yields 9.06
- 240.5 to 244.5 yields 10.2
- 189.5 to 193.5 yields 12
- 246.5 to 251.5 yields 10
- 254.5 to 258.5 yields 9.59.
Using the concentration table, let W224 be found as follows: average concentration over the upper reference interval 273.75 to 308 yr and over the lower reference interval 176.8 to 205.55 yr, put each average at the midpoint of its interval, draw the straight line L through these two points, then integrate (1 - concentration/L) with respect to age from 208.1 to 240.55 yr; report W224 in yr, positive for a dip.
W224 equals 1.8 yr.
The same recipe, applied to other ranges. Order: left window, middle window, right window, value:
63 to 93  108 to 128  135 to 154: 1.0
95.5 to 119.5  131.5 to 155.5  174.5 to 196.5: -0.2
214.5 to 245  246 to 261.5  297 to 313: 0.7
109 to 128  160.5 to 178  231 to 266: -2.4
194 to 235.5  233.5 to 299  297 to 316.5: 2.7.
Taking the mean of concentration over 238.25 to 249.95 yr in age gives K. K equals 10.2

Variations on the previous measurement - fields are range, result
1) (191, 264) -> 10.4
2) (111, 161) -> 9.83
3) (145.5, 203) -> 11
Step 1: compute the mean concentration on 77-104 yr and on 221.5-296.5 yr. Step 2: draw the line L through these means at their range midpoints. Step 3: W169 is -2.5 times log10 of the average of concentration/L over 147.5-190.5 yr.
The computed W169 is -0.148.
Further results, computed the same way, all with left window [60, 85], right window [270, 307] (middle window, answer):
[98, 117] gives -0.103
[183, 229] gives -0.153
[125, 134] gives -0.041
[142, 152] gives -0.203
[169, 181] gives -0.217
